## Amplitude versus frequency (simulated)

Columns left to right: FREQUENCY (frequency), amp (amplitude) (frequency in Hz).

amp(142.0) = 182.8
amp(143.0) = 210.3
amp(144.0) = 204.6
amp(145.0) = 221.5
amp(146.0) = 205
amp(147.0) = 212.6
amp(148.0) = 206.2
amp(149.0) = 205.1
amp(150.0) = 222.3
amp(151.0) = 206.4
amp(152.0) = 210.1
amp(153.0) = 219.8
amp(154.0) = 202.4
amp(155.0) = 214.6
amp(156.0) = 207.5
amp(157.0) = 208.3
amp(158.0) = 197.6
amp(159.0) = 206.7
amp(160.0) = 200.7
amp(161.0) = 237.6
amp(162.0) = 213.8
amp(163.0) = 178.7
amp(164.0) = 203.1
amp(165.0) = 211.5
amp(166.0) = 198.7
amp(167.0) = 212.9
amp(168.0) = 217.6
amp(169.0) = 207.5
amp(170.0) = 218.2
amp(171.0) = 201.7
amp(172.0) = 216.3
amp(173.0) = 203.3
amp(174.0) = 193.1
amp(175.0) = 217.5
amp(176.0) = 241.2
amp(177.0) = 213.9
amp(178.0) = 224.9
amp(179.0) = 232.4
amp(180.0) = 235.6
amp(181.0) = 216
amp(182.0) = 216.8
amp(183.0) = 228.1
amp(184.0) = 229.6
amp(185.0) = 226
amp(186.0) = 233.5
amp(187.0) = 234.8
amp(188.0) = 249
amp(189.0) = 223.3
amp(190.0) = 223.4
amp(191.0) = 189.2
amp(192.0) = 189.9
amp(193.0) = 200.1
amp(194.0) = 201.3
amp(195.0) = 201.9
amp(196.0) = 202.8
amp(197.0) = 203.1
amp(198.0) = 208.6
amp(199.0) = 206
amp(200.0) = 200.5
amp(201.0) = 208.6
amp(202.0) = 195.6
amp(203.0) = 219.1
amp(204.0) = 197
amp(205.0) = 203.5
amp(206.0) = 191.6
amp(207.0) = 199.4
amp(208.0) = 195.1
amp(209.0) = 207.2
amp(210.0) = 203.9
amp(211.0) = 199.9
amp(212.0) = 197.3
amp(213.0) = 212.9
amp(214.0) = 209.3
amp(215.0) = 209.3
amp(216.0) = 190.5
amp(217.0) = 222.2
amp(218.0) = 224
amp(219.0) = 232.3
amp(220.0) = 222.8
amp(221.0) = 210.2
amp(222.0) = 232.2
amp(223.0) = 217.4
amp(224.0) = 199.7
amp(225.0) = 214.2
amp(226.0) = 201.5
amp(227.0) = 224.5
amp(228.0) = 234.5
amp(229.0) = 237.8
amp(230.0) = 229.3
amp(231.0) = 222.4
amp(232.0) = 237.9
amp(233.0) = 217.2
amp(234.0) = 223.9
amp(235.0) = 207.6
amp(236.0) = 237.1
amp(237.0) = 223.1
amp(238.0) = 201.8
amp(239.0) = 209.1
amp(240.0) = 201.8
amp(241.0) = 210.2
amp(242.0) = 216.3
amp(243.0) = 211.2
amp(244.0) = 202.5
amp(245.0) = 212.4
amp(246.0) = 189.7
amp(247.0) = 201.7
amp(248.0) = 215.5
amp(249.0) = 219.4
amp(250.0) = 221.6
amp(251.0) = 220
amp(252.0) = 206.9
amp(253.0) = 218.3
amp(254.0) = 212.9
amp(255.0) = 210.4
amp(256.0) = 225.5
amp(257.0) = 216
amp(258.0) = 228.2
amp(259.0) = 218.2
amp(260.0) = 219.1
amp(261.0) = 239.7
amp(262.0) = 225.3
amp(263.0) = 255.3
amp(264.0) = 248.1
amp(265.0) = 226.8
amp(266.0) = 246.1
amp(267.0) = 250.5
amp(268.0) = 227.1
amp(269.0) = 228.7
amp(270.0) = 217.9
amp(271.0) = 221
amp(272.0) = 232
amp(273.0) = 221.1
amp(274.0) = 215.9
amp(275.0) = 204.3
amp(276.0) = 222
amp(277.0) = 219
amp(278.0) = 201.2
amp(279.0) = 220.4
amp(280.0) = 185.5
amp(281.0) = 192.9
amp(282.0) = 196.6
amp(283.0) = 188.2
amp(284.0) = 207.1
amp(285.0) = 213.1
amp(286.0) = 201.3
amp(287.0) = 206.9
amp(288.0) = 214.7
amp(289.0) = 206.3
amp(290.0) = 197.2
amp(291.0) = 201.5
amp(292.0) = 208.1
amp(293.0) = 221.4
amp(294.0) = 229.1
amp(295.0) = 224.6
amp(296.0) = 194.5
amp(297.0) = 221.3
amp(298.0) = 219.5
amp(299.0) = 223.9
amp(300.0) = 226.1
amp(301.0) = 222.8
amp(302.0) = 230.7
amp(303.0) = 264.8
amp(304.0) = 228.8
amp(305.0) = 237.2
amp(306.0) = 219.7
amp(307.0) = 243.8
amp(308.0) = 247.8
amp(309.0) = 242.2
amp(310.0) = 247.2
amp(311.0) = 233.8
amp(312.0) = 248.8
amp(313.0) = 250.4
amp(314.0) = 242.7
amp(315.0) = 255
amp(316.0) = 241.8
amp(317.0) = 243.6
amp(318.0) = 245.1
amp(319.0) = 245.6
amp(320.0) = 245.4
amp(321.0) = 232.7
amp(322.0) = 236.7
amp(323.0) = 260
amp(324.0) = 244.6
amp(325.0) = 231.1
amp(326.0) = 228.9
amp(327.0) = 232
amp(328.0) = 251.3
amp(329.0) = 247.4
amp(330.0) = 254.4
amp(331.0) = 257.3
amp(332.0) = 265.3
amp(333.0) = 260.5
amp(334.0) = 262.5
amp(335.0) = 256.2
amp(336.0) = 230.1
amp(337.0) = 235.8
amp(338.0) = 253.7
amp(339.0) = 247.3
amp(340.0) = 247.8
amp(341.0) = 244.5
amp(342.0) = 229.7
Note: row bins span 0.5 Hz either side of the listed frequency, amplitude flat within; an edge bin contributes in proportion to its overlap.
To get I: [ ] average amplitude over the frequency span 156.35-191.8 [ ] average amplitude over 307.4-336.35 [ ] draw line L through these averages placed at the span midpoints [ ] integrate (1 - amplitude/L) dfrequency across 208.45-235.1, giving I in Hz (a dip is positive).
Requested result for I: 1.1 Hz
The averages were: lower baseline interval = 216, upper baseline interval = 246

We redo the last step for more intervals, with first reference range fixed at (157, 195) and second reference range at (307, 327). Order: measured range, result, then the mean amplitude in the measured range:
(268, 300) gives 3.3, 212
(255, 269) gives 0.0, 232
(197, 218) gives 1.6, 204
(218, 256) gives 1.7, 217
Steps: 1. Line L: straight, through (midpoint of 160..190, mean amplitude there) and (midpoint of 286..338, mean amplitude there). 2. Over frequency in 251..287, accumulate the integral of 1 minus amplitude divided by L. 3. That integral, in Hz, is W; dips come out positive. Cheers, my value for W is 1.8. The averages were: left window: 218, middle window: 219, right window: 236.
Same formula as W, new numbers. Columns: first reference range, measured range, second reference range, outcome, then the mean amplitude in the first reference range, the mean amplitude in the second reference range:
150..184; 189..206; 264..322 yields 1.0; 213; 225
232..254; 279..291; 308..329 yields 1.5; 213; 243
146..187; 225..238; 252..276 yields -0.1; 214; 226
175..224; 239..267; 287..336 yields 0.6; 213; 236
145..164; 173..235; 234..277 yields 0.0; 209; 220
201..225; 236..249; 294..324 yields 0.5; 208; 237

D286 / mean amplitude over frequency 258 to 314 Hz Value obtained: 223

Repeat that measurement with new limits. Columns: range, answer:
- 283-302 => 213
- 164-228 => 212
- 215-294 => 217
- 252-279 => 225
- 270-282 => 212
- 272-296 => 209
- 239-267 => 220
